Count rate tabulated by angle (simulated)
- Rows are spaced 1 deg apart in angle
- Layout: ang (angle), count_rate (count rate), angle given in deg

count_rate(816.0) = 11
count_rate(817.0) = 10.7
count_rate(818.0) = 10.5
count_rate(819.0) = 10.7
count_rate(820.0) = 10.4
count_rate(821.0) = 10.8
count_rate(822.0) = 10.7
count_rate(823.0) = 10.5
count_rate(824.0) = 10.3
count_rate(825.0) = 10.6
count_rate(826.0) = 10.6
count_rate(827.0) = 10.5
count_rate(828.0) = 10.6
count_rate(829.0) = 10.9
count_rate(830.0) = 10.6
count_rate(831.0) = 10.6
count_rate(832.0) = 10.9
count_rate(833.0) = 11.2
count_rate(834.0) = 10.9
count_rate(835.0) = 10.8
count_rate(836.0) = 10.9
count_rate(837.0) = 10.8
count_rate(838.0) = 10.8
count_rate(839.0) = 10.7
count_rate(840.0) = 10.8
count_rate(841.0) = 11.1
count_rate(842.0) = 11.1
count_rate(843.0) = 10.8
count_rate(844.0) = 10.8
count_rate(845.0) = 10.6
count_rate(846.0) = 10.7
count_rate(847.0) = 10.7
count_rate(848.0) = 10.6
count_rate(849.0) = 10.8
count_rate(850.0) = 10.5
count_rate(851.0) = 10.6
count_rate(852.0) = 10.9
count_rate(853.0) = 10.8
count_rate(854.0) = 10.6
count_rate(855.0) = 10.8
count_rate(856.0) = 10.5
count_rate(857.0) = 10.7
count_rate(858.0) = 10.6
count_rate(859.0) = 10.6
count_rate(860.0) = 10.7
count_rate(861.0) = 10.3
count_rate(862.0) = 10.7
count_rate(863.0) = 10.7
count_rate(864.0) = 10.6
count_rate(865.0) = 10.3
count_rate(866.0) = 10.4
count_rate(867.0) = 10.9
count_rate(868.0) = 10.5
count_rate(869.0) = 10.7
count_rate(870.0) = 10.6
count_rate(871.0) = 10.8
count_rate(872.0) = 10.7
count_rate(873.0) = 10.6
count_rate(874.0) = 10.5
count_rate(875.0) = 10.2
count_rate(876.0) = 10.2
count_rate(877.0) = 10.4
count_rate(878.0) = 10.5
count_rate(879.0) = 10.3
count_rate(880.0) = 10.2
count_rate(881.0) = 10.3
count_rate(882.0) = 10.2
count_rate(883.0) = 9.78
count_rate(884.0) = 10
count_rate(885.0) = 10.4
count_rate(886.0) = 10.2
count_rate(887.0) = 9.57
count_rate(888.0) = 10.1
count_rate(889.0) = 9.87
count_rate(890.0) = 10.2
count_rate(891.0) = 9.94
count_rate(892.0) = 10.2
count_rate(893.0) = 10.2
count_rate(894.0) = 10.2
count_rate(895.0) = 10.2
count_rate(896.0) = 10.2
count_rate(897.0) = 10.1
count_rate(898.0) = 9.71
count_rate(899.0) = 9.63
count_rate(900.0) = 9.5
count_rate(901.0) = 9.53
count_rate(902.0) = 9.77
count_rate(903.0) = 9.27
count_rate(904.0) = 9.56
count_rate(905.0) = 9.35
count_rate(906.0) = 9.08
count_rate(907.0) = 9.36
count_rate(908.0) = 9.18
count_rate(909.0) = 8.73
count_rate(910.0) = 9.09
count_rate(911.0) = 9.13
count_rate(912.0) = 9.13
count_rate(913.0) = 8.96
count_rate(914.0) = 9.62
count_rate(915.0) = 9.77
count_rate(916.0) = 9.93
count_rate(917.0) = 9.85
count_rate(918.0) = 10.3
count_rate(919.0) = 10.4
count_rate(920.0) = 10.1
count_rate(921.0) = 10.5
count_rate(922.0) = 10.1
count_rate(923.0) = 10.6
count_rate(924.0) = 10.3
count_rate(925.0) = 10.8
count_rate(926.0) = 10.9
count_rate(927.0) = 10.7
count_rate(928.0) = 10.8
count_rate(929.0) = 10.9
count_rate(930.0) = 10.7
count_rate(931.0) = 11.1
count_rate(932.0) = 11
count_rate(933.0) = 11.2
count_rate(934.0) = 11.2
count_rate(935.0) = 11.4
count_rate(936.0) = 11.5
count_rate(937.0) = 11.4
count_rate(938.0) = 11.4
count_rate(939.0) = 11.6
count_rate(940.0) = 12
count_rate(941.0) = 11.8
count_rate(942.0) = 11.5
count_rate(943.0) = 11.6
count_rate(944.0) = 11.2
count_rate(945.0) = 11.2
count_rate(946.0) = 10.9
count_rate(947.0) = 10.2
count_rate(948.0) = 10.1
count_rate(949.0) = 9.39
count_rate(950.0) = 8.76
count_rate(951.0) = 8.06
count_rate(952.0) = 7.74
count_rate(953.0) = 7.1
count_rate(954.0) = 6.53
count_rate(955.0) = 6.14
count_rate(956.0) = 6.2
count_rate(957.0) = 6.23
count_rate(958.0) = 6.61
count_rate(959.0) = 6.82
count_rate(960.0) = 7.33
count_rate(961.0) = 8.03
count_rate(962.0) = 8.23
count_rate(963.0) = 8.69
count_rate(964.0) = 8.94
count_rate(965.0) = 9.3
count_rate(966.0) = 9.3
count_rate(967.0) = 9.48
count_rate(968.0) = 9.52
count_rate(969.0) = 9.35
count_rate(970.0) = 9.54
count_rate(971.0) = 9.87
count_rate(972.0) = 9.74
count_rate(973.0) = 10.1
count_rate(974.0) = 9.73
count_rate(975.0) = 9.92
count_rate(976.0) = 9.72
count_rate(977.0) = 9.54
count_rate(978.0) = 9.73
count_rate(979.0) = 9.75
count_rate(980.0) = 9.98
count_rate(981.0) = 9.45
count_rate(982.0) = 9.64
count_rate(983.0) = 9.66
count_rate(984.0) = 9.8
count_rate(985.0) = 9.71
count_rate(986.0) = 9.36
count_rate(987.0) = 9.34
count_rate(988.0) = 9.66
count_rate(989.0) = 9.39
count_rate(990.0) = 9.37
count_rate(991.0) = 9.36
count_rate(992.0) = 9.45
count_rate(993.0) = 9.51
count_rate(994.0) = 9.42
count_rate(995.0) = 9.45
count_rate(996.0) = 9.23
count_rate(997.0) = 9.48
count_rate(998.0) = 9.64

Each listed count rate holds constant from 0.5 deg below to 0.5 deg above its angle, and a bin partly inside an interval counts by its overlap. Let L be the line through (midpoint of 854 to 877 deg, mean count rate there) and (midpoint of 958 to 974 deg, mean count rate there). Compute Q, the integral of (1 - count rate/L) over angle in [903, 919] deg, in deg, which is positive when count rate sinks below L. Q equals 0.6 deg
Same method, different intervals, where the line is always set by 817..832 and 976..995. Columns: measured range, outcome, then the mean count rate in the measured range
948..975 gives 3.7 deg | 8.4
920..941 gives -2.3 deg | 11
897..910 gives 0.9 deg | 9.4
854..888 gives -0.4 deg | 10.4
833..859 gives -0.7 deg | 10.8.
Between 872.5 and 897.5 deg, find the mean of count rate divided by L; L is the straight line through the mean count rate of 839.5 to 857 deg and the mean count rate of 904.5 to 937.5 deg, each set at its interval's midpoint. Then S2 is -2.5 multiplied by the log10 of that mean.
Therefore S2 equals 0.03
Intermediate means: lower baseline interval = 10.7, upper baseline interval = 10.2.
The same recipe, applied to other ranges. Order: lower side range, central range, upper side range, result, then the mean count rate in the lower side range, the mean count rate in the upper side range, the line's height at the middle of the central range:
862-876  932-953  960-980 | -0.100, 10.6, 9.36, 9.69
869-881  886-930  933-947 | 0.107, 10.5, 11.4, 10.9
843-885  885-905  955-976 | 0.006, 10.5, 8.61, 9.95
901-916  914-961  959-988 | -0.063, 9.32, 9.34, 9.33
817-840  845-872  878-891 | -0.027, 10.7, 10.1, 10.4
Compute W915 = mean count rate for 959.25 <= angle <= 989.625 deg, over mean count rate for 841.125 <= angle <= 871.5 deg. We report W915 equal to 0.88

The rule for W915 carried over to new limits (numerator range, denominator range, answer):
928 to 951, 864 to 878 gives 1.04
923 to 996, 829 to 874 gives 0.90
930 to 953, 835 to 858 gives 0.99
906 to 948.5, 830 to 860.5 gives 0.98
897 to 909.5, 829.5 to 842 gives 0.87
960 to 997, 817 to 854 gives 0.88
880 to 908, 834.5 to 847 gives 0.91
